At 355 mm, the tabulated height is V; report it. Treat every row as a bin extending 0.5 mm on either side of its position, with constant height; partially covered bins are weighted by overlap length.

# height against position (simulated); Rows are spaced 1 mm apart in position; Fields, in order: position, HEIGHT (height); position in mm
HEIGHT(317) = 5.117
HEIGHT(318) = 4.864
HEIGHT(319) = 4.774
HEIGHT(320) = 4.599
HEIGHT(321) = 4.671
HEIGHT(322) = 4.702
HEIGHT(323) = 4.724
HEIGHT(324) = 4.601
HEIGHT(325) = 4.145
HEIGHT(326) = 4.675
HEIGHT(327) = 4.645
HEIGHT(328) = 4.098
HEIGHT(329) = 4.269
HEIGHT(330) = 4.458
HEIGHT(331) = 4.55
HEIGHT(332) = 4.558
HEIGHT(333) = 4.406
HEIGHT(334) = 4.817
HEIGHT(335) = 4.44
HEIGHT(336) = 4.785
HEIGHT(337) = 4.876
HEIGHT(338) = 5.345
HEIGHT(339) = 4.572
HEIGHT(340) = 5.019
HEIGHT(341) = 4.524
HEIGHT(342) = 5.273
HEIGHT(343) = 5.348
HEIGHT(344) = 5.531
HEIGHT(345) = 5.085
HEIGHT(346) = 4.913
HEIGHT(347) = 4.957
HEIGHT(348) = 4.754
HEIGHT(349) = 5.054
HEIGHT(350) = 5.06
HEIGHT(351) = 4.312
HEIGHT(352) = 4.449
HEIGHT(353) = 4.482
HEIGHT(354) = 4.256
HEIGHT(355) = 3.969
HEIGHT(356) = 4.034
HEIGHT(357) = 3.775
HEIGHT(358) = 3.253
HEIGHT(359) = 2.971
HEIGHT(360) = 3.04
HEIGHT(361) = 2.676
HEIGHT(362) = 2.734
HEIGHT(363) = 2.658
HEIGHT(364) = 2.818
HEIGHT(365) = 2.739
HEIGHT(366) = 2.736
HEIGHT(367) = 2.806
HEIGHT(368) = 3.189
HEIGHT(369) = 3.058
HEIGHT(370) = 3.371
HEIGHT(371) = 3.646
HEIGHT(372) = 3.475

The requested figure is 3.969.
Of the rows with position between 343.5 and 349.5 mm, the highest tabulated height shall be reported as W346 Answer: 5.531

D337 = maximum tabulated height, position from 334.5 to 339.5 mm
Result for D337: 5.345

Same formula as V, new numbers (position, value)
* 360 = 3.04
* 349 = 5.054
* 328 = 4.098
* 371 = 3.646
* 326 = 4.675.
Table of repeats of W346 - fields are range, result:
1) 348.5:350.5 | 5.06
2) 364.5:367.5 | 2.806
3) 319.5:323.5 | 4.724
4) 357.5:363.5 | 3.253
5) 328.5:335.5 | 4.817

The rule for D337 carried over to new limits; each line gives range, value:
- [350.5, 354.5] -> 4.482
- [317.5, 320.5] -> 4.864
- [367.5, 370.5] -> 3.371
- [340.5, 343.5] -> 5.348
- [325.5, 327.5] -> 4.675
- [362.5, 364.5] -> 2.818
